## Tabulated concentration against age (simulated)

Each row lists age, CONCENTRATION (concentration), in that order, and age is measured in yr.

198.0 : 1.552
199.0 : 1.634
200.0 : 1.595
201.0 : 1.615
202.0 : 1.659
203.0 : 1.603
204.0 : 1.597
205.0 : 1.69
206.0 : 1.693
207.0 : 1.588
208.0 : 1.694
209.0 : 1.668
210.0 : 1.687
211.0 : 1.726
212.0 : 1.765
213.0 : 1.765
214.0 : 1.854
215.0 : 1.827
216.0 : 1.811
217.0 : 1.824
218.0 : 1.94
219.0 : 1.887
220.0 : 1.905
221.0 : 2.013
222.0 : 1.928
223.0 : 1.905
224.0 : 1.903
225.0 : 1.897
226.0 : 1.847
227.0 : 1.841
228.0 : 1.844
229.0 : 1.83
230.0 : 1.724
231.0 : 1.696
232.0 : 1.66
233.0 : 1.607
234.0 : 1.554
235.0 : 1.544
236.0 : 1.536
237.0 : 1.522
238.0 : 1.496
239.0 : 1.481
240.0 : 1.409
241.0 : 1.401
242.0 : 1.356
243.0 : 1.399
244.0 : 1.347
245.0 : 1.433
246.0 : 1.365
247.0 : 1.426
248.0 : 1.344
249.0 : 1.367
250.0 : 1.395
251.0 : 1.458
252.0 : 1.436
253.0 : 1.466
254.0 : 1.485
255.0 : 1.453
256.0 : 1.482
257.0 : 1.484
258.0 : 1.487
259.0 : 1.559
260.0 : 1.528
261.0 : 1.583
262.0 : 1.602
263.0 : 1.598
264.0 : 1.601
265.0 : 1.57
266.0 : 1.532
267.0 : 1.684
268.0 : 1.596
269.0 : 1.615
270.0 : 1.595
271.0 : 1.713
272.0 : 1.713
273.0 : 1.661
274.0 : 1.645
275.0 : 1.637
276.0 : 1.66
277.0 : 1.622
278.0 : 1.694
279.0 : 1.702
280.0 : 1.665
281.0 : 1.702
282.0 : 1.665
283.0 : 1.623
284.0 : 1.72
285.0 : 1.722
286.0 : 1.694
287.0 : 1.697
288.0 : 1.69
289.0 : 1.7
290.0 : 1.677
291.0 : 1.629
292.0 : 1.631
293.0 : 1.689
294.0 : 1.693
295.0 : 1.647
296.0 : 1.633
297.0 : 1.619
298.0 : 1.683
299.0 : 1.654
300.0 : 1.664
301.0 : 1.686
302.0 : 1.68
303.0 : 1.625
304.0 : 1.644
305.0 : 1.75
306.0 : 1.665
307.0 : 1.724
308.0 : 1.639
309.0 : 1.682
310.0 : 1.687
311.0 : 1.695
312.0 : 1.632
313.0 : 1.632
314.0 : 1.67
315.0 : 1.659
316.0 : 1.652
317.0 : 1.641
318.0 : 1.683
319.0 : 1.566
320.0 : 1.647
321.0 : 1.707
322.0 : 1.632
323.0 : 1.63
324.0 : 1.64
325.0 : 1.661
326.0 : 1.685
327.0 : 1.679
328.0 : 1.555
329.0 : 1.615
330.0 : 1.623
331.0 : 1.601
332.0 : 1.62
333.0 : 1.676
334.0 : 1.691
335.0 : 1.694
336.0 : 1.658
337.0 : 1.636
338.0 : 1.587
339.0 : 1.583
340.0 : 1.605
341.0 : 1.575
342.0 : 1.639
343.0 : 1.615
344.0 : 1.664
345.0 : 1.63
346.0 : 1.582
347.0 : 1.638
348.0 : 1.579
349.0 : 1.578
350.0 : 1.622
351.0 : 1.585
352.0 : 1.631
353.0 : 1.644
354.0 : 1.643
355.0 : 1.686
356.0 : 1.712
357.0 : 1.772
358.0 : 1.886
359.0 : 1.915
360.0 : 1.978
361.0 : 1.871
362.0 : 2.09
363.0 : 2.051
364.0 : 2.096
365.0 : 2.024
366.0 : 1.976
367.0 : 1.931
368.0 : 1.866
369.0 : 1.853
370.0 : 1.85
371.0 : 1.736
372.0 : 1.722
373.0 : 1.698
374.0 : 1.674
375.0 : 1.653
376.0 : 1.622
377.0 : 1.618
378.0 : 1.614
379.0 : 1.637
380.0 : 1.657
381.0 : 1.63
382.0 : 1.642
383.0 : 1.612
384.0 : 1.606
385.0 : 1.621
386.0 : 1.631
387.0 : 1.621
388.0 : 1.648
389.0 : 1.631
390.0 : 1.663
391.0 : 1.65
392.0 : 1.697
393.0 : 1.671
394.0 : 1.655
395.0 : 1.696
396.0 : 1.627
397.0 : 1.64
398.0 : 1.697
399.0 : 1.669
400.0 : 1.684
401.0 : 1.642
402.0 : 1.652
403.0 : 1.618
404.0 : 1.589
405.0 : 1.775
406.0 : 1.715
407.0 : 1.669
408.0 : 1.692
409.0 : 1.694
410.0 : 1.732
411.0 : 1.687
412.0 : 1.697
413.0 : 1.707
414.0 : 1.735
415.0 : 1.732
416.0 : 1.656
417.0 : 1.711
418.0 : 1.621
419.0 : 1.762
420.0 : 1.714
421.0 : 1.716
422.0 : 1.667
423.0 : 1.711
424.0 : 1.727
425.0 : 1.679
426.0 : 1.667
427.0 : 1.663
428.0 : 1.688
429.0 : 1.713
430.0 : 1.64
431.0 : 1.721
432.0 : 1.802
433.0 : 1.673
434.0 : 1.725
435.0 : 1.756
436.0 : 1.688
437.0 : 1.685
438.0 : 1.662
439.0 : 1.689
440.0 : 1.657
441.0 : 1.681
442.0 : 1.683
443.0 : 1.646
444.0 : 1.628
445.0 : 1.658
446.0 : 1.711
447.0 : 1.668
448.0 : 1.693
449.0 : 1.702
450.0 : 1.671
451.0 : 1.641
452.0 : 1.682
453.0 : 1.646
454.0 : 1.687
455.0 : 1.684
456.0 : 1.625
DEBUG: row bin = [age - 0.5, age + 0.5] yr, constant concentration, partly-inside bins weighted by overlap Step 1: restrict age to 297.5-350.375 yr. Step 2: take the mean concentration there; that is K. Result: 1.64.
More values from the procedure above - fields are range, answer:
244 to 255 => 1.42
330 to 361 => 1.67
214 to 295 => 1.63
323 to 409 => 1.69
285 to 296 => 1.67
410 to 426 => 1.7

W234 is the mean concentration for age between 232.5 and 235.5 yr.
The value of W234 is 1.57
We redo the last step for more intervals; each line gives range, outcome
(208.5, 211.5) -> 1.69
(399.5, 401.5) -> 1.66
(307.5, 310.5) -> 1.67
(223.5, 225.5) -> 1.9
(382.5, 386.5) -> 1.62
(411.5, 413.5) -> 1.7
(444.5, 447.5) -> 1.68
